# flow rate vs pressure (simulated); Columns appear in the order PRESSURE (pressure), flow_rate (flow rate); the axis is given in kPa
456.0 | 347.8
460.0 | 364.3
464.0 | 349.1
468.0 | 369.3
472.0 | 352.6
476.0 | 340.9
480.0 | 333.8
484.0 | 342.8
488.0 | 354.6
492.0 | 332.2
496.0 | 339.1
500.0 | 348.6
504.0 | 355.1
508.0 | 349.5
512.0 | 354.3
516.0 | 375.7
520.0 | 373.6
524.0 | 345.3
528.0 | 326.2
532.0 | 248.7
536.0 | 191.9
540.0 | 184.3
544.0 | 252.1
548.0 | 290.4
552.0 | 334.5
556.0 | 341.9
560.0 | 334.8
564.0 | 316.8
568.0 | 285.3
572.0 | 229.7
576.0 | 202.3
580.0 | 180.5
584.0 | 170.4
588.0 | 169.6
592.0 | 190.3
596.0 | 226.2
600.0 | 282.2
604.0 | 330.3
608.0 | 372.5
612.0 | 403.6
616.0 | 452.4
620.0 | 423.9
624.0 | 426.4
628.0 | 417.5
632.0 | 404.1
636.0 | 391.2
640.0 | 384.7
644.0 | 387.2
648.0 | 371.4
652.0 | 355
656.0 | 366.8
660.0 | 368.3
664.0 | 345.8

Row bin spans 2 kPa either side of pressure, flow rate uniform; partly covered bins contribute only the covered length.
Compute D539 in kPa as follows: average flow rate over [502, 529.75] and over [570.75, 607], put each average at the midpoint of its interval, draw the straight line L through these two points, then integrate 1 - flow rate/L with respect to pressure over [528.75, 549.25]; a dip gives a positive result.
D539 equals 5.0 kPa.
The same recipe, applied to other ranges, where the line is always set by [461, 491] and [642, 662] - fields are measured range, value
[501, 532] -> 0.6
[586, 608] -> 6.8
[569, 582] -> 5.4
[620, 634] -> -1.9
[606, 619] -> -1.6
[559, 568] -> 1.1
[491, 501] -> 0.3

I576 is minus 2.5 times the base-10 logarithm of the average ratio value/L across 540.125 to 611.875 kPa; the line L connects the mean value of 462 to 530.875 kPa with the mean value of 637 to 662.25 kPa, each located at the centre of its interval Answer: 0.328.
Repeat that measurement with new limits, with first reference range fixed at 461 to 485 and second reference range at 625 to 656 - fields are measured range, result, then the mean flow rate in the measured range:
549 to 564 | 0.11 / 331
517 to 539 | 0.22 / 296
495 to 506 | 0.02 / 348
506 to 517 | 0.00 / 358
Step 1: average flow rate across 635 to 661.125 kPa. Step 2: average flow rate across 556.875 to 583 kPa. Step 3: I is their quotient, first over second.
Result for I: 1.45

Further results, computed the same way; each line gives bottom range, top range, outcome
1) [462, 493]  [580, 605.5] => 0.64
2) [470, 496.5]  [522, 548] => 0.76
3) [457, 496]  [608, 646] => 1.17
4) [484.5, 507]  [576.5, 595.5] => 0.53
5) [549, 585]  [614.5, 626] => 1.61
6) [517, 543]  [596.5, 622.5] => 1.32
